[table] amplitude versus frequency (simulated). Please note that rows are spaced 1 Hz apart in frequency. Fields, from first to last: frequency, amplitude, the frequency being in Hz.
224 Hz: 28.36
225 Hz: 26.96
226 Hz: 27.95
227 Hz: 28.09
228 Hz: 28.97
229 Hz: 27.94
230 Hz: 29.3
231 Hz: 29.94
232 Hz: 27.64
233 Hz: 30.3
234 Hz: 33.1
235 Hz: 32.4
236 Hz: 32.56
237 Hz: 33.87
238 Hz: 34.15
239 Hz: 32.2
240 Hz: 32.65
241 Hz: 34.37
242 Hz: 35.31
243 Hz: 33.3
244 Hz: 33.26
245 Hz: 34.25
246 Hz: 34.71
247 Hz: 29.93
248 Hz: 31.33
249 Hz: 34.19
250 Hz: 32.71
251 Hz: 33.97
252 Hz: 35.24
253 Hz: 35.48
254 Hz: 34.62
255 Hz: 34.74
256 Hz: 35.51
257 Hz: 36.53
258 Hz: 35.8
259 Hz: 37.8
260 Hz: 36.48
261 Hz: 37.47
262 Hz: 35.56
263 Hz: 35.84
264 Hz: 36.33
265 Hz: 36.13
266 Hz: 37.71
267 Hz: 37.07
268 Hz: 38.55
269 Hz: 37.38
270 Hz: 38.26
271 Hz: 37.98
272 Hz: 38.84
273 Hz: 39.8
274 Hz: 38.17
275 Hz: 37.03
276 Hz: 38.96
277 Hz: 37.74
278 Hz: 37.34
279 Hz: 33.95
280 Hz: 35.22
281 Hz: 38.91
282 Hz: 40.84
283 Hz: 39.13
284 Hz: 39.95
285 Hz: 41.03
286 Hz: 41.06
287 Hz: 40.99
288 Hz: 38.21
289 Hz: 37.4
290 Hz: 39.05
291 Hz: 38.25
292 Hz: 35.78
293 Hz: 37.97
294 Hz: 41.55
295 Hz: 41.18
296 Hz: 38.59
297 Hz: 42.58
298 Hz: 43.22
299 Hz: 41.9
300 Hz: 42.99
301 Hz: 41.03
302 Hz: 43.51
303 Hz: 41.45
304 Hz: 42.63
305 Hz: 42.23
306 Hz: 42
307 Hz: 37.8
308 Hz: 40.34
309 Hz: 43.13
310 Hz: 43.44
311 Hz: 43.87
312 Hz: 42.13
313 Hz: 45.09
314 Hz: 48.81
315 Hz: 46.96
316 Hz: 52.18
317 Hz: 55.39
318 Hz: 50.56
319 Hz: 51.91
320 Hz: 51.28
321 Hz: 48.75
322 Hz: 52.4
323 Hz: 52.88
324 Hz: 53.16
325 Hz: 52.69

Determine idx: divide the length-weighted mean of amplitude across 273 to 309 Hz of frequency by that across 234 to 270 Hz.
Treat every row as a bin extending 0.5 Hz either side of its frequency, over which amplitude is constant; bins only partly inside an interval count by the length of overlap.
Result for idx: 1.1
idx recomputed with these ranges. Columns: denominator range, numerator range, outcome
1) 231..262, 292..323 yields 1.32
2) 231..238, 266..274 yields 1.21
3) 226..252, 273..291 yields 1.20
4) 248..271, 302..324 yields 1.29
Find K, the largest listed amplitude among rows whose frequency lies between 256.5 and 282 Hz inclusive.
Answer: 40.84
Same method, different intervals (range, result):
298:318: 55.39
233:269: 38.55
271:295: 41.55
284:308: 43.51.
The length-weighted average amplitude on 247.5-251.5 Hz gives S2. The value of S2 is 33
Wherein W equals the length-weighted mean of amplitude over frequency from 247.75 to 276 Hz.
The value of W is 36.4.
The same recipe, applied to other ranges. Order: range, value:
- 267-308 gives 39.5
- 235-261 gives 34.2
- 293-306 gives 41.8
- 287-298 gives 39.3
